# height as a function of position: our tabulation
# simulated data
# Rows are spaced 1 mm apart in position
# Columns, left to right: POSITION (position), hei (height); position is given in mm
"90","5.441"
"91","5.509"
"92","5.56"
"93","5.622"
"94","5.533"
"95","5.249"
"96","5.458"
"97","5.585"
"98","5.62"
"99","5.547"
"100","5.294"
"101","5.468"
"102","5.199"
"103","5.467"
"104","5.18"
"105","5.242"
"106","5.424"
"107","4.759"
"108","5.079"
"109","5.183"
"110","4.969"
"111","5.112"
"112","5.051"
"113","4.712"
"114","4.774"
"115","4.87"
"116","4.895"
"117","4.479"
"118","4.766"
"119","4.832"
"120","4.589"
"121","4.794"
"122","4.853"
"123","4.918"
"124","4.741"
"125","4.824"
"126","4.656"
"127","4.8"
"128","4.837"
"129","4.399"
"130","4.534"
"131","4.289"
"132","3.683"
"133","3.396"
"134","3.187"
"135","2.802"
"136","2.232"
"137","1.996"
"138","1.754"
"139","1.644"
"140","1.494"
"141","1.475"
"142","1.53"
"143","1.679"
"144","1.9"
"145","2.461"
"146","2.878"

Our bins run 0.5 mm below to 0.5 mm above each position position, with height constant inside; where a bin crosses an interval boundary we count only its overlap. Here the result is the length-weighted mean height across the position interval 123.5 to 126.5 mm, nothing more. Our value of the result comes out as 4.74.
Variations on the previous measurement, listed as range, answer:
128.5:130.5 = 4.47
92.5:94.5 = 5.58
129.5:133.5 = 3.98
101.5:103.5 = 5.33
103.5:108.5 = 5.14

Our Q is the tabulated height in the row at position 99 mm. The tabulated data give 5.547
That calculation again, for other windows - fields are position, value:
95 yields 5.249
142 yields 1.53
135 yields 2.802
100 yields 5.294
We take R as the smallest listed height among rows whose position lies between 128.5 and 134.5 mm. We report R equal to 3.187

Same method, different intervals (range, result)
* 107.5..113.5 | 4.712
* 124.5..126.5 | 4.656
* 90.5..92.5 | 5.509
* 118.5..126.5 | 4.589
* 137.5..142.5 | 1.475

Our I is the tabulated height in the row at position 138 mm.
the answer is 1.754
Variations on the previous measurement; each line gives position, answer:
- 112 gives 5.051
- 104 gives 5.18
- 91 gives 5.509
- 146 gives 2.878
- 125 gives 4.824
